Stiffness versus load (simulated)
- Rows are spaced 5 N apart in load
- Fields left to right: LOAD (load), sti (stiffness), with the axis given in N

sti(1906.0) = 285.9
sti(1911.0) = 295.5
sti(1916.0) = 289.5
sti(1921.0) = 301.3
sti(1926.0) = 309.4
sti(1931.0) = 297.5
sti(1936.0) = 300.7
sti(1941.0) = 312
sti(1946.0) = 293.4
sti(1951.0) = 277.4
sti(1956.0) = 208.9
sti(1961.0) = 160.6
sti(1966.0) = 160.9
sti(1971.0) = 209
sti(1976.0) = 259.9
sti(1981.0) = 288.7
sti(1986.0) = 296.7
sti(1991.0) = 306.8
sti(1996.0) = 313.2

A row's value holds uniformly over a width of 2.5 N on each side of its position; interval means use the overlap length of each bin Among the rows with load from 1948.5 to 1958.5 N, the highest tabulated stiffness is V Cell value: 277.4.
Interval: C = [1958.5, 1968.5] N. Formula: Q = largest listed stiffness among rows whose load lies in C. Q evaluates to 160.9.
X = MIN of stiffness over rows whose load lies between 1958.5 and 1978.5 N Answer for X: 160.6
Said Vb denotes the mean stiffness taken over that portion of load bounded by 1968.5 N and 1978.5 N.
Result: 234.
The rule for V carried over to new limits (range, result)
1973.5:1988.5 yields 296.7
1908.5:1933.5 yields 309.4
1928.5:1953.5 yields 312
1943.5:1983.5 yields 293.4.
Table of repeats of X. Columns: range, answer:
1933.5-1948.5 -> 293.4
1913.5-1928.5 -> 289.5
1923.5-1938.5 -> 297.5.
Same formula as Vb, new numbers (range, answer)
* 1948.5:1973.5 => 203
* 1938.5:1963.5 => 250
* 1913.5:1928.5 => 300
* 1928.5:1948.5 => 301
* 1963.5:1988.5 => 243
